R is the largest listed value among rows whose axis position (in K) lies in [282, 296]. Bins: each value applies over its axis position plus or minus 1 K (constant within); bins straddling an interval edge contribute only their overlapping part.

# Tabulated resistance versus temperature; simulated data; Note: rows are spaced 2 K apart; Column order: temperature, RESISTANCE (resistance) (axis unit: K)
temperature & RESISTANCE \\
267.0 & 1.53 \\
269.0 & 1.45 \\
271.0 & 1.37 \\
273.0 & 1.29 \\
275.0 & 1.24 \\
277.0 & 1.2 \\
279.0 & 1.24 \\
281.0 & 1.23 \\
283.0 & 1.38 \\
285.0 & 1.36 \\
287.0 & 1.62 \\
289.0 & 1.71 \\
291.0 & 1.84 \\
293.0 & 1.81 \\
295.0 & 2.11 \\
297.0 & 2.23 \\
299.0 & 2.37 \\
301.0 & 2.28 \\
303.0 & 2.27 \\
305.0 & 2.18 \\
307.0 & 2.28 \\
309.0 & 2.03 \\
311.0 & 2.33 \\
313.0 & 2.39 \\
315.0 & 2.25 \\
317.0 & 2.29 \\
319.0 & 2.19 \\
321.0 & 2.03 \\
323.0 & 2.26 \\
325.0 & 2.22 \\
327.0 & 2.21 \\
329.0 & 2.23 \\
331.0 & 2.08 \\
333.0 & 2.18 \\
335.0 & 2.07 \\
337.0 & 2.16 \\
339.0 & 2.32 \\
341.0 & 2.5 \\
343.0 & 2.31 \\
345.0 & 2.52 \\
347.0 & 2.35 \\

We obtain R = 2.11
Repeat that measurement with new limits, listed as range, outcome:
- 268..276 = 1.45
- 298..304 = 2.37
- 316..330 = 2.29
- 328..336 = 2.23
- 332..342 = 2.5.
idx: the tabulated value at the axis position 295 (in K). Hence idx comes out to 2.11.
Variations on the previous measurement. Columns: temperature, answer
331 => 2.08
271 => 1.37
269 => 1.45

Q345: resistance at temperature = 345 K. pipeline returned 2.52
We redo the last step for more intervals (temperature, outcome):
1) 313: 2.39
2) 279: 1.24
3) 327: 2.21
